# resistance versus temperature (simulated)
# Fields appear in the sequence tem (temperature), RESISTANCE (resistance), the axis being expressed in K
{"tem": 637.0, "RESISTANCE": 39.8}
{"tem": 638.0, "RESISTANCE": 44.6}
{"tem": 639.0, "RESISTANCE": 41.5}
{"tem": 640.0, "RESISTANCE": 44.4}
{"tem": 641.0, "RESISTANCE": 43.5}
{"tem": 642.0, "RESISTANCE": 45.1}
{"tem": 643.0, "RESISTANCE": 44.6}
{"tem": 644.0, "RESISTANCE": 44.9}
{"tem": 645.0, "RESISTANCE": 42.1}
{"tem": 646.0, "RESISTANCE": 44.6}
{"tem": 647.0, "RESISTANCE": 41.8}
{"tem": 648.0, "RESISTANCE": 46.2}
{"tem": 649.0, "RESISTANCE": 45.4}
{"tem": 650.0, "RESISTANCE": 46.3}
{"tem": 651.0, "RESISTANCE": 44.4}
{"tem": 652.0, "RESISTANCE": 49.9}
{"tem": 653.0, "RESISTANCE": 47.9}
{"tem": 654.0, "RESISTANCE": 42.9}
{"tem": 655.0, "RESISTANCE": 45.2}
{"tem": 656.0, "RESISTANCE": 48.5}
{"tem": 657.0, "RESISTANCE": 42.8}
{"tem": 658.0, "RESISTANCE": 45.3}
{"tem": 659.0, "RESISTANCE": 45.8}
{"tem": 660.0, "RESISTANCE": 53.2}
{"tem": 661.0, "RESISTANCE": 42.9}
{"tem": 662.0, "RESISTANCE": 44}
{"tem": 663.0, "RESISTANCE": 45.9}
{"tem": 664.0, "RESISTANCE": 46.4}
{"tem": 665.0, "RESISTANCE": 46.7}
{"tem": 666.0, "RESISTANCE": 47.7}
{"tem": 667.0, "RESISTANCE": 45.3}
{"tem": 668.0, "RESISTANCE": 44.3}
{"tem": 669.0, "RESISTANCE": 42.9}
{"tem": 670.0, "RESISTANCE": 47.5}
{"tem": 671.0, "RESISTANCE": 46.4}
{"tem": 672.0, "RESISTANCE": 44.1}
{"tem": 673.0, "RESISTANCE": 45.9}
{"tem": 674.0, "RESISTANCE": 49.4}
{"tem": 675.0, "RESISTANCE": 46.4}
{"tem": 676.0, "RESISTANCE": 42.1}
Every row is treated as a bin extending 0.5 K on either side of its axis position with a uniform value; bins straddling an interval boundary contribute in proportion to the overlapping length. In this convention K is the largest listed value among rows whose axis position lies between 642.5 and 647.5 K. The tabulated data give 44.9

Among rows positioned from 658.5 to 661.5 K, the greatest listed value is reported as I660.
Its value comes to 53.2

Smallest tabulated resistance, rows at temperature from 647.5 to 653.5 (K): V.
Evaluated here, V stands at 44.4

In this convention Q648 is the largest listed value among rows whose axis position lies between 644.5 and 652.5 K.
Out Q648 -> 49.9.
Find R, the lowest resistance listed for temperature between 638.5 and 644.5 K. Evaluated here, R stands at 41.5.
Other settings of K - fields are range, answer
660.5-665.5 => 46.7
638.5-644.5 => 45.1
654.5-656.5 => 48.5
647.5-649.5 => 46.2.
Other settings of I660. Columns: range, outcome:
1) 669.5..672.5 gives 47.5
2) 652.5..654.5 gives 47.9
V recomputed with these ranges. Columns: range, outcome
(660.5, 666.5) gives 42.9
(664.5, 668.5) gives 44.3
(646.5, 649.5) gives 41.8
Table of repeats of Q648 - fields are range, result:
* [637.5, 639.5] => 44.6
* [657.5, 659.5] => 45.8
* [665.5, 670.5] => 47.7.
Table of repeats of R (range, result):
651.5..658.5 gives 42.8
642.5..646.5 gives 42.1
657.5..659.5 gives 45.3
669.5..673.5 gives 44.1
